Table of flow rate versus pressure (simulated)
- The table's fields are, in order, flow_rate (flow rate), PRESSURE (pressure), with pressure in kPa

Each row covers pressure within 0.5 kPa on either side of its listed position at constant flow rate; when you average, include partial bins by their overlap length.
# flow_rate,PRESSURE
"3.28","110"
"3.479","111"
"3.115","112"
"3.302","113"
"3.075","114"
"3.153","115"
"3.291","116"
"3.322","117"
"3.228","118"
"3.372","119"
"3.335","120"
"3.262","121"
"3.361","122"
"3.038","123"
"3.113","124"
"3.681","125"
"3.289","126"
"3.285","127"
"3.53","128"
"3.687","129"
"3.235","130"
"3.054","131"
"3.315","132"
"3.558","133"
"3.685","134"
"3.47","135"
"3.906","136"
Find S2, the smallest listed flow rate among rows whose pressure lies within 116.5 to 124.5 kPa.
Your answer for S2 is 3.038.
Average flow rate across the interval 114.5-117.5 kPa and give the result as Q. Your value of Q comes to 3.26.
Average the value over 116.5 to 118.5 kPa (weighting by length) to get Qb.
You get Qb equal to 3.28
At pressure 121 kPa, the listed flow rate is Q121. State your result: 3.262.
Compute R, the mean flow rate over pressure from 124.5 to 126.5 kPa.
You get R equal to 3.49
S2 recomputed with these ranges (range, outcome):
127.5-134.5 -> 3.054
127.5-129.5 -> 3.53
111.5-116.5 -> 3.075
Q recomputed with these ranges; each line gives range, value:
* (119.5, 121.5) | 3.3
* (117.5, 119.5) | 3.3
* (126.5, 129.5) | 3.5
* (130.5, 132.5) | 3.18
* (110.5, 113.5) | 3.3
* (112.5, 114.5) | 3.19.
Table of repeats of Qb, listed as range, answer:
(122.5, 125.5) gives 3.28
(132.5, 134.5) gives 3.62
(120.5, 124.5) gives 3.19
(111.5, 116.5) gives 3.19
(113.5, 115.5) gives 3.11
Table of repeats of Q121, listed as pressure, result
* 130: 3.235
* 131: 3.054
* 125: 3.681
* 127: 3.285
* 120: 3.335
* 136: 3.906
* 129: 3.687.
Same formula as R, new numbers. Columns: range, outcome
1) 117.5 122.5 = 3.31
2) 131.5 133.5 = 3.44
